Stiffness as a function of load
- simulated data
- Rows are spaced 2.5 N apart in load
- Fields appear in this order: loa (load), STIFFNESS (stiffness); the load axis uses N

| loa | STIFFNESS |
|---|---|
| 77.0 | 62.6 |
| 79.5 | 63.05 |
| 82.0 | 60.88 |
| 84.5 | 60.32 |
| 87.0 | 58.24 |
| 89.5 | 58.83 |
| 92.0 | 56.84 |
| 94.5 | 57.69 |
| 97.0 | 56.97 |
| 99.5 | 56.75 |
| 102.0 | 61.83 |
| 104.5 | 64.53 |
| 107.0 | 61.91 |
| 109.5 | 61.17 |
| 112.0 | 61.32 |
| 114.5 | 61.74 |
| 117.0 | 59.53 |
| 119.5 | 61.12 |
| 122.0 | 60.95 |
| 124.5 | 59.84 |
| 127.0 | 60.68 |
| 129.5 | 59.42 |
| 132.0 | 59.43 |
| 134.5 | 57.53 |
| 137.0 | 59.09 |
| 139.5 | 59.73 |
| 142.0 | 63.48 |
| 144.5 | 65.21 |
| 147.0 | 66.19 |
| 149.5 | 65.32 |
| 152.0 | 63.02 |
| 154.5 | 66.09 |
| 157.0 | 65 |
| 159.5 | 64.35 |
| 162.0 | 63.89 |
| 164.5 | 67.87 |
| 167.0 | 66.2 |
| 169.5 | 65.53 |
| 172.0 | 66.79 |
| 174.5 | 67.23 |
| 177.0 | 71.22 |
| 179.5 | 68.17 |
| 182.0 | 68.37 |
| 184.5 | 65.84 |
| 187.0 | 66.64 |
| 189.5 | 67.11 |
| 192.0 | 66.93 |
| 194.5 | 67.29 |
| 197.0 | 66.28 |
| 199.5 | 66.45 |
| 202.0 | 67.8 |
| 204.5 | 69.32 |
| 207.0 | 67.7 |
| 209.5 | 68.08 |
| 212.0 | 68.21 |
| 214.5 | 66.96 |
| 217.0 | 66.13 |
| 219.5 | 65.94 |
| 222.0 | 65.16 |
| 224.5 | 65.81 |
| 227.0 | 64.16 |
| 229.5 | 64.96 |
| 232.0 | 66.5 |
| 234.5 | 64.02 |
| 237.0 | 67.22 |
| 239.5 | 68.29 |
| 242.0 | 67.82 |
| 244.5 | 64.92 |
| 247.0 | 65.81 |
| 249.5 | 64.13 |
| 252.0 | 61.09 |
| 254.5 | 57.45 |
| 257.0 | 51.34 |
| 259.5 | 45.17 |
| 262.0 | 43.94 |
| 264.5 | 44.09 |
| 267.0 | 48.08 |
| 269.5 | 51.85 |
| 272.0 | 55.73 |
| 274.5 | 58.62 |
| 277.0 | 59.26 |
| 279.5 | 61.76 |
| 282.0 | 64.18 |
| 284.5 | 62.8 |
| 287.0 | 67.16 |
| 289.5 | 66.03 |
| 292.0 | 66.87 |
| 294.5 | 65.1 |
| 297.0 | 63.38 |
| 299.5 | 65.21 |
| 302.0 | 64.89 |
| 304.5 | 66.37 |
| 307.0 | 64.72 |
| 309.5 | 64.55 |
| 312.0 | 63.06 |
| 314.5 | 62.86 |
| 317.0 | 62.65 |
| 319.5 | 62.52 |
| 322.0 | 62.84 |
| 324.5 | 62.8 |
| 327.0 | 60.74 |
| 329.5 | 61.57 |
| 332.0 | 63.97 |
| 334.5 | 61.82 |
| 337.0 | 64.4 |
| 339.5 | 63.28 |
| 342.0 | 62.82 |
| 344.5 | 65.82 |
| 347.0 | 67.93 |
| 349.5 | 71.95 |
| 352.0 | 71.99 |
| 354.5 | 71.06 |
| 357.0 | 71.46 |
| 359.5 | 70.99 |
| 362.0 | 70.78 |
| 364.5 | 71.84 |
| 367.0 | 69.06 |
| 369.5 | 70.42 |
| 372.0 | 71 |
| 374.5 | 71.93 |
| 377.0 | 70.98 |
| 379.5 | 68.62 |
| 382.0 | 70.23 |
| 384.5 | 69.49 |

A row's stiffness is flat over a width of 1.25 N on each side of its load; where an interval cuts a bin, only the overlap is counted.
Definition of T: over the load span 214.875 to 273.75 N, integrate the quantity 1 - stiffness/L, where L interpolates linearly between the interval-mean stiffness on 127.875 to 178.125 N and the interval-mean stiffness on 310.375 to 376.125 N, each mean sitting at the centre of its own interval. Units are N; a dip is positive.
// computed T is 4.7 N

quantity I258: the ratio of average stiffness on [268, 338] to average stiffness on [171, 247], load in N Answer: 0.9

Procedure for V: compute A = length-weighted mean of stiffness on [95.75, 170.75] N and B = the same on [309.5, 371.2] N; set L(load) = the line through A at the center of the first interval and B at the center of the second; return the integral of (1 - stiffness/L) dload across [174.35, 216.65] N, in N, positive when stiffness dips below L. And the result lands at -2.8 N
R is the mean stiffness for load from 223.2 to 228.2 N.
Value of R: 65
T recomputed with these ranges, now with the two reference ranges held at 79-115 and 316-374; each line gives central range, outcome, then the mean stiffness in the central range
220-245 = -0.9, 65.9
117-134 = 0.2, 60.1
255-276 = 4.7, 50.2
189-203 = -0.9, 67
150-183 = -2.4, 66.4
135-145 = 0.0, 61.3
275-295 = 0.4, 63.9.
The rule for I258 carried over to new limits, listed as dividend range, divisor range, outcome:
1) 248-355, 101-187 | 0.97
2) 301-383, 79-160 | 1.09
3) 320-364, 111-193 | 1.04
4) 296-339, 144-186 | 0.96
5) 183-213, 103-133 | 1.10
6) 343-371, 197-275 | 1.14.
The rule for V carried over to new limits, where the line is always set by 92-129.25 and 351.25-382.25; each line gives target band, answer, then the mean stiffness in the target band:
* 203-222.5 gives -0.8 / 67.3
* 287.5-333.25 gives 3.0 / 63.9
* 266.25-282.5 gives 2.4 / 57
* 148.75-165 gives -0.7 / 64.9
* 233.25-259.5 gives 1.4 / 62.4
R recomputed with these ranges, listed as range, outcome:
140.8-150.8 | 65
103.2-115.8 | 62.1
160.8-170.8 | 65.9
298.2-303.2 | 65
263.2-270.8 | 48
